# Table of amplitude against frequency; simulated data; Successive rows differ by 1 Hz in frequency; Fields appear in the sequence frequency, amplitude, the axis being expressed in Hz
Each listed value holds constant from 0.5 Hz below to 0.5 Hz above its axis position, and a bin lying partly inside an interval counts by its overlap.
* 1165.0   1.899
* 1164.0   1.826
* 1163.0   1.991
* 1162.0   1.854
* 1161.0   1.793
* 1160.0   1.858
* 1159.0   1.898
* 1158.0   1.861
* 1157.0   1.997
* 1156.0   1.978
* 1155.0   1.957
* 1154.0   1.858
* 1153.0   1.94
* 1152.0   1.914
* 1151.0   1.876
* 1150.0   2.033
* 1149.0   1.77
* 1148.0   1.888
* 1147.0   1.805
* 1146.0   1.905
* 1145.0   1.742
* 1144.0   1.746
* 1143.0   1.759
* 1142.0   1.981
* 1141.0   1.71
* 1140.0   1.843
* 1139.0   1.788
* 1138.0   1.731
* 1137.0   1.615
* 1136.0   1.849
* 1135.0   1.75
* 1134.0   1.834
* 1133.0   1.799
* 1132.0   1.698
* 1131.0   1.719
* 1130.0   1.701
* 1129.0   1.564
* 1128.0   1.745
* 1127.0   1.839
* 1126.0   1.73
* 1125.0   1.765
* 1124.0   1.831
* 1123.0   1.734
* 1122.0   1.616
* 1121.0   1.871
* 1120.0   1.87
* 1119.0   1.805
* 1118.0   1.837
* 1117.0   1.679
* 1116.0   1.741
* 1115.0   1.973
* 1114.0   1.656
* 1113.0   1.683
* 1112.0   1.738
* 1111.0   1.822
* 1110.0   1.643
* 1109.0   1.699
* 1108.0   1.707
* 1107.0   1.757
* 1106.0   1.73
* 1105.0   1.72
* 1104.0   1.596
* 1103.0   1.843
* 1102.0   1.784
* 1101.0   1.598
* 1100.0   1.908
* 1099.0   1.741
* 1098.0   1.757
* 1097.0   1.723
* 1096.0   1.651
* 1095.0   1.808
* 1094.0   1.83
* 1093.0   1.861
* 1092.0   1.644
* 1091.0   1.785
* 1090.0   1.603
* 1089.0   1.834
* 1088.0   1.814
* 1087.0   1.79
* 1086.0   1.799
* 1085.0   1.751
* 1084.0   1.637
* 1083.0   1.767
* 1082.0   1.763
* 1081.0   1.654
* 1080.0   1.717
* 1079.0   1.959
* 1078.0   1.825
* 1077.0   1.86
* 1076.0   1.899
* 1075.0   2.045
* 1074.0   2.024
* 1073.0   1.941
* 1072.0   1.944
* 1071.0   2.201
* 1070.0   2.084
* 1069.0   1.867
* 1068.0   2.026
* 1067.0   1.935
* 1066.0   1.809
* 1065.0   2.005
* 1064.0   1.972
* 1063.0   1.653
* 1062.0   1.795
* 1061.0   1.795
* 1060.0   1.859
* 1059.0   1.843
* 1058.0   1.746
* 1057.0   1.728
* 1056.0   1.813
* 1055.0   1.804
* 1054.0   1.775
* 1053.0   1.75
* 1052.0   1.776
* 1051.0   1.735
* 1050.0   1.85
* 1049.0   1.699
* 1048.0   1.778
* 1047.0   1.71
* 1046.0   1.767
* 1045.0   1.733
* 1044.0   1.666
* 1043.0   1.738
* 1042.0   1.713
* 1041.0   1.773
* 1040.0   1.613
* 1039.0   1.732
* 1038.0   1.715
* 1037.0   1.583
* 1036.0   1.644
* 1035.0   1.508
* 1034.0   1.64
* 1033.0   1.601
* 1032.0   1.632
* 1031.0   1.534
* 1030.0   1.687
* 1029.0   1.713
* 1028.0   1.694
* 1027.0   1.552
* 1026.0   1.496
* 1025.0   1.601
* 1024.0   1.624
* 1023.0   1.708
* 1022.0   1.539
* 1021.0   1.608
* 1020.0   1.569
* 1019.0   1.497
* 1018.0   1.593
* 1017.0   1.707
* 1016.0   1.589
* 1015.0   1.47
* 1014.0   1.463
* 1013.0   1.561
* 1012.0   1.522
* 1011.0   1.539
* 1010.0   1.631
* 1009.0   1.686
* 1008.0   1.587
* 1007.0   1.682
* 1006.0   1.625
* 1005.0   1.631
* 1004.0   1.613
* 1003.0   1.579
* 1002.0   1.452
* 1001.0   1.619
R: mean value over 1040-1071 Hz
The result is 1.81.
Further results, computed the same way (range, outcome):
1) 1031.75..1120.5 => 1.78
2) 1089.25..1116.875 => 1.74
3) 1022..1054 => 1.68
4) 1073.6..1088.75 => 1.82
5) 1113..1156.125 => 1.8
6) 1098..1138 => 1.75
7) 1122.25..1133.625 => 1.74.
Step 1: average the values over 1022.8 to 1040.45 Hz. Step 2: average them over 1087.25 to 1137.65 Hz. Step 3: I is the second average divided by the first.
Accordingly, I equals 1.08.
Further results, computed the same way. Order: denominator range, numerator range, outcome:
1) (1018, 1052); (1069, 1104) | 1.10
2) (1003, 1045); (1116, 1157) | 1.11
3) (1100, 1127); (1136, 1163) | 1.06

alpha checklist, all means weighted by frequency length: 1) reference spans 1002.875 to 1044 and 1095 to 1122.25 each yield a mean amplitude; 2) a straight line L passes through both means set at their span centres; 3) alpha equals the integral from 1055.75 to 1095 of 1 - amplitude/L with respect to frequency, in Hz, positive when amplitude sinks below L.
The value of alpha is -3.39 Hz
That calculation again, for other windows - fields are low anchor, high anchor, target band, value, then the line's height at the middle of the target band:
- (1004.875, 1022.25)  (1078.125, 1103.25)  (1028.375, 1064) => -1.3 Hz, 1.66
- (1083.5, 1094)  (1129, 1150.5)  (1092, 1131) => 0.4 Hz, 1.77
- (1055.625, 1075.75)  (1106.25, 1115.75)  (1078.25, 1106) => 0.9 Hz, 1.81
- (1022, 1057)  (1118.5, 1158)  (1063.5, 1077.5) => -2.0 Hz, 1.72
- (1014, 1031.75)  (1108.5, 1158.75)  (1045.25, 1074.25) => -3.2 Hz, 1.66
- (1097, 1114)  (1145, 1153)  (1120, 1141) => 0.7 Hz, 1.82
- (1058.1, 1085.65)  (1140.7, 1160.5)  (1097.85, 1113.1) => 1.1 Hz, 1.87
